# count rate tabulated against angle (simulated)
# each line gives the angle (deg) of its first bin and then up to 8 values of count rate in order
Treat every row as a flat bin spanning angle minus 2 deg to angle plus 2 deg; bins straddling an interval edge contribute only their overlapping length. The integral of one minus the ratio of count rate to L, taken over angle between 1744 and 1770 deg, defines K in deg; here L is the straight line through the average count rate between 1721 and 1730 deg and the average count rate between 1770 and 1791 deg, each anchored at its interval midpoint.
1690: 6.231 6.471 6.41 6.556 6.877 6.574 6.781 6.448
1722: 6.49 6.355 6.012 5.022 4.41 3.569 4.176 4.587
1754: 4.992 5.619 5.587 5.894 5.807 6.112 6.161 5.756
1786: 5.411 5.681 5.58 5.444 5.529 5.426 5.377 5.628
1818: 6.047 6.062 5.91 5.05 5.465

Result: 3.6 deg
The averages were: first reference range 6.32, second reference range 5.83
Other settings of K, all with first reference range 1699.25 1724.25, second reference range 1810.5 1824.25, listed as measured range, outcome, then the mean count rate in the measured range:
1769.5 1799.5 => 1.70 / 5.75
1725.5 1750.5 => 6.32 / 4.8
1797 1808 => 0.91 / 5.47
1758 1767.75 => 0.83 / 5.71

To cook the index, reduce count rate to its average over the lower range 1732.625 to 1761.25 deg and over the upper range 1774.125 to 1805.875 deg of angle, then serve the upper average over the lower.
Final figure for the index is 1.22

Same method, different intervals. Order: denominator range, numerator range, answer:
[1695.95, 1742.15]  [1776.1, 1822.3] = 0.93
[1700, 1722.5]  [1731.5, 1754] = 0.67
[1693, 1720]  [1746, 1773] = 0.81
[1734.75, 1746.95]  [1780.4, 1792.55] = 1.35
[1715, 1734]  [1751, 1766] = 0.87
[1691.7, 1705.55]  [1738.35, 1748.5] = 0.61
